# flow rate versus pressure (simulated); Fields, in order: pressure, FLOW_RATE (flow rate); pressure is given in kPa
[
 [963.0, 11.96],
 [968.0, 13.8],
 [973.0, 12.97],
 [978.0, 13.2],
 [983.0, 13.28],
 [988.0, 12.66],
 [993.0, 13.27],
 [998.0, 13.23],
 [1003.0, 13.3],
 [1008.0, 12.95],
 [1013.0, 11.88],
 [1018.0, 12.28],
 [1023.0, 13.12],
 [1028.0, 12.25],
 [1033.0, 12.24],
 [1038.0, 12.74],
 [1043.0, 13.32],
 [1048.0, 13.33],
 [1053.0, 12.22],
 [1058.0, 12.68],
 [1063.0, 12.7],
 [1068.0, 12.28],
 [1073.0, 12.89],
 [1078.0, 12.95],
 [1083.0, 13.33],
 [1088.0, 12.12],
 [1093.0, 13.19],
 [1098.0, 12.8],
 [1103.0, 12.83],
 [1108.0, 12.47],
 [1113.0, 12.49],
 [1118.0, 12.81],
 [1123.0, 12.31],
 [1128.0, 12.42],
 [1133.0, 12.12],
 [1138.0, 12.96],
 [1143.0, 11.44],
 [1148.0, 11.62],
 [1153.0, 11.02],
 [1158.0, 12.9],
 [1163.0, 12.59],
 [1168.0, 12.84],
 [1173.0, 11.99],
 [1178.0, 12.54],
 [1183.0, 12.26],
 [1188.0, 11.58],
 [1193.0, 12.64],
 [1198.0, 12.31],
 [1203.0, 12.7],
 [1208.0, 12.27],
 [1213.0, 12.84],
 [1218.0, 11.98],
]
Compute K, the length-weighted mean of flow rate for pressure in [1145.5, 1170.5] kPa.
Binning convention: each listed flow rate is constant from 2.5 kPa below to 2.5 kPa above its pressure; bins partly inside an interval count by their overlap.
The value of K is 12.2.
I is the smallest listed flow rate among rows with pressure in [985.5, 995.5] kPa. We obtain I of 12.66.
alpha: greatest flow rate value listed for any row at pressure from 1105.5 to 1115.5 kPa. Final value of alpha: 12.49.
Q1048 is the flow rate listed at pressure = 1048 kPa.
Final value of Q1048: 13.33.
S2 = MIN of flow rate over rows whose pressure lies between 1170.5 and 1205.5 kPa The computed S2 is 11.58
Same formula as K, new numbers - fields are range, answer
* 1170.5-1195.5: 12.2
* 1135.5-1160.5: 12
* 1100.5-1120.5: 12.7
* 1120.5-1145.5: 12.2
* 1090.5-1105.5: 12.9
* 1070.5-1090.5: 12.8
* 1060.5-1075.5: 12.6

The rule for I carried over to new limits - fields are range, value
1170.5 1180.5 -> 11.99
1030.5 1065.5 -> 12.22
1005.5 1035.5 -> 11.88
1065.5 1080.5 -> 12.28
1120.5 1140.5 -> 12.12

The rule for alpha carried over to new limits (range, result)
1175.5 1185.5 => 12.54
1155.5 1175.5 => 12.9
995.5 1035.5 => 13.3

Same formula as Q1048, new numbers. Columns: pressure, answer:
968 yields 13.8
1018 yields 12.28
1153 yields 11.02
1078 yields 12.95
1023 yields 13.12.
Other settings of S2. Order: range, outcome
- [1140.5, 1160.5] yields 11.02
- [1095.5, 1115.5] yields 12.47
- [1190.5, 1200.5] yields 12.31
